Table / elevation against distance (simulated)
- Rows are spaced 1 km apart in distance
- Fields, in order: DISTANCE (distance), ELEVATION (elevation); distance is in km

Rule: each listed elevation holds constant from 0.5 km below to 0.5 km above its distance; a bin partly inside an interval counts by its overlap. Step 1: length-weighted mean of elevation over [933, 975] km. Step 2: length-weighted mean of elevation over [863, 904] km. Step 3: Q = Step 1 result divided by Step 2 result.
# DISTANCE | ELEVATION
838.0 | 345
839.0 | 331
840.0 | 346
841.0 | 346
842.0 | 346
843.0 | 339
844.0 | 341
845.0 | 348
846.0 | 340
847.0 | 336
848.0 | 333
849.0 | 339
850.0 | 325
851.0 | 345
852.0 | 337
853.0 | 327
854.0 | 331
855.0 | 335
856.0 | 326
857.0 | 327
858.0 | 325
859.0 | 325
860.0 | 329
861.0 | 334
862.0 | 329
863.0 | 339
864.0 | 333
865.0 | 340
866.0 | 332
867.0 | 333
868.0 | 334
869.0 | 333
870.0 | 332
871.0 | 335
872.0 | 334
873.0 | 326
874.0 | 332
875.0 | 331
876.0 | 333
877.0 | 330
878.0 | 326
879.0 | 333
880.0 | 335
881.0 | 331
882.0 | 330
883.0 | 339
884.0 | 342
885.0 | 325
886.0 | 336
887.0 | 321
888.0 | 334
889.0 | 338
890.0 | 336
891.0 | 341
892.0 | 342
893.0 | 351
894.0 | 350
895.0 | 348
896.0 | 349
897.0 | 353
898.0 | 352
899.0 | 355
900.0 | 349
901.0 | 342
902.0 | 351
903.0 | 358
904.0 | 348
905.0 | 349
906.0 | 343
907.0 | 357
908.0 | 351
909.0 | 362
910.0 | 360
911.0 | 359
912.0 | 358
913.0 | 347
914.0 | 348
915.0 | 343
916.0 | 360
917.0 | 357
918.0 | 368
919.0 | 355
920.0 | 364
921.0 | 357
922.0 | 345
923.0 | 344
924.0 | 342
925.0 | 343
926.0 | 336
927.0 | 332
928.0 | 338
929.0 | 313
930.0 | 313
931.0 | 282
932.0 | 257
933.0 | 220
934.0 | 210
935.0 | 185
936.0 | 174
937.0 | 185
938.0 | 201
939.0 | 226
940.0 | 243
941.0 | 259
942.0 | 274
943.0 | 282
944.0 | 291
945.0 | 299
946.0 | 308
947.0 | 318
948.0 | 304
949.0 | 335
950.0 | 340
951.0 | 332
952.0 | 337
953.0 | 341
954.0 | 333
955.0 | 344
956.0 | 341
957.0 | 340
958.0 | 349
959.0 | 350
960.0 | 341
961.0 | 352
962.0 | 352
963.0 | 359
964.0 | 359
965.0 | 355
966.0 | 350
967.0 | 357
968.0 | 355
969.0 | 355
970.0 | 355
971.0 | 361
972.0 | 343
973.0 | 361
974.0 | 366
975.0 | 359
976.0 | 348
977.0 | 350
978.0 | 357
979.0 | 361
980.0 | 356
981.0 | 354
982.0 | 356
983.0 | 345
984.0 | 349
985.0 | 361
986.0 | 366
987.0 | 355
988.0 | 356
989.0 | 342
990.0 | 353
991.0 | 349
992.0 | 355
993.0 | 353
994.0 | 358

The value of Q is 0.92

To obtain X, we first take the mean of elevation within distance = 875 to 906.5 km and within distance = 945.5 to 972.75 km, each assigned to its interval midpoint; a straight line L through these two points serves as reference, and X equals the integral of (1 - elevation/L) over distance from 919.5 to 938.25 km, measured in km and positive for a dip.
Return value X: 3.0 km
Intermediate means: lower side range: 341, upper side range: 343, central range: 288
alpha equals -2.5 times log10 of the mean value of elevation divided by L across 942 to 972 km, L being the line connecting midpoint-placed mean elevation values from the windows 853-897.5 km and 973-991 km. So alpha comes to 0.04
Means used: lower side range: 334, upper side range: 355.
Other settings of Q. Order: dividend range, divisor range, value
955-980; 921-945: 1.28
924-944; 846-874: 0.80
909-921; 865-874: 1.07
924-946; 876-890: 0.81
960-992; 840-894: 1.06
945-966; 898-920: 0.96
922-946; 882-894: 0.81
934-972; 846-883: 0.94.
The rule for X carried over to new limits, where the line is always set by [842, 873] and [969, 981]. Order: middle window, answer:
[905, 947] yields 4.7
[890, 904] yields -0.3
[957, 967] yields 0.1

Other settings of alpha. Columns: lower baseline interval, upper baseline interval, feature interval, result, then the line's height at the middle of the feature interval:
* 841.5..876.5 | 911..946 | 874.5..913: -0.089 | 317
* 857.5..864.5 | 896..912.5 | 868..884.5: 0.019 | 338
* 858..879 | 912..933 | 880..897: -0.018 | 333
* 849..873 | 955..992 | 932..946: 0.409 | 347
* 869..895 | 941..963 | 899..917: -0.066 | 332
